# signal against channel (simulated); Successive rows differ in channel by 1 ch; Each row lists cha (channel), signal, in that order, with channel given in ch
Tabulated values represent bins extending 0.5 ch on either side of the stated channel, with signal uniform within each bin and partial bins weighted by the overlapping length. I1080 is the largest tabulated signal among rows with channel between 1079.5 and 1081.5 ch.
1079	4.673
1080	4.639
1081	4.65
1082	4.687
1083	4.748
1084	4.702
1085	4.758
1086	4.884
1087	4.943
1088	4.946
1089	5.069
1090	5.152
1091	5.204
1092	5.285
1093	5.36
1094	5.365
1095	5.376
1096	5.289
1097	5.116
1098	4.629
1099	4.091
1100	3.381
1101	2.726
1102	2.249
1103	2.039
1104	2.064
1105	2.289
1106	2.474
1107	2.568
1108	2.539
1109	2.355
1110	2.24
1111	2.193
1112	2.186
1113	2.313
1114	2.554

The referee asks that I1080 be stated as 4.65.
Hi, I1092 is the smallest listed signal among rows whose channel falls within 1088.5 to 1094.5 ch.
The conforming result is 5.069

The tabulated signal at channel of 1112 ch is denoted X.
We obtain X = 2.186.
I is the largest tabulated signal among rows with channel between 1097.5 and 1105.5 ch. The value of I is 4.629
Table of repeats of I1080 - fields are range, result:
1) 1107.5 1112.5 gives 2.539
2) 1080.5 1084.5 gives 4.748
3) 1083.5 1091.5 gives 5.204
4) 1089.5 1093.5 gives 5.36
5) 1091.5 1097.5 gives 5.376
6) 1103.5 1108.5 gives 2.568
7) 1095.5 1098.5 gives 5.289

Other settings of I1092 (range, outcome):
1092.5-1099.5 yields 4.091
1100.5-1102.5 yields 2.249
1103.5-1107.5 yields 2.064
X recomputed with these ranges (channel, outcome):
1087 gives 4.943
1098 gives 4.629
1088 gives 4.946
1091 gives 5.204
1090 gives 5.152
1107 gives 2.568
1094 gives 5.365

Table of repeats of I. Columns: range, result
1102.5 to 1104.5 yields 2.064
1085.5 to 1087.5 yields 4.943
